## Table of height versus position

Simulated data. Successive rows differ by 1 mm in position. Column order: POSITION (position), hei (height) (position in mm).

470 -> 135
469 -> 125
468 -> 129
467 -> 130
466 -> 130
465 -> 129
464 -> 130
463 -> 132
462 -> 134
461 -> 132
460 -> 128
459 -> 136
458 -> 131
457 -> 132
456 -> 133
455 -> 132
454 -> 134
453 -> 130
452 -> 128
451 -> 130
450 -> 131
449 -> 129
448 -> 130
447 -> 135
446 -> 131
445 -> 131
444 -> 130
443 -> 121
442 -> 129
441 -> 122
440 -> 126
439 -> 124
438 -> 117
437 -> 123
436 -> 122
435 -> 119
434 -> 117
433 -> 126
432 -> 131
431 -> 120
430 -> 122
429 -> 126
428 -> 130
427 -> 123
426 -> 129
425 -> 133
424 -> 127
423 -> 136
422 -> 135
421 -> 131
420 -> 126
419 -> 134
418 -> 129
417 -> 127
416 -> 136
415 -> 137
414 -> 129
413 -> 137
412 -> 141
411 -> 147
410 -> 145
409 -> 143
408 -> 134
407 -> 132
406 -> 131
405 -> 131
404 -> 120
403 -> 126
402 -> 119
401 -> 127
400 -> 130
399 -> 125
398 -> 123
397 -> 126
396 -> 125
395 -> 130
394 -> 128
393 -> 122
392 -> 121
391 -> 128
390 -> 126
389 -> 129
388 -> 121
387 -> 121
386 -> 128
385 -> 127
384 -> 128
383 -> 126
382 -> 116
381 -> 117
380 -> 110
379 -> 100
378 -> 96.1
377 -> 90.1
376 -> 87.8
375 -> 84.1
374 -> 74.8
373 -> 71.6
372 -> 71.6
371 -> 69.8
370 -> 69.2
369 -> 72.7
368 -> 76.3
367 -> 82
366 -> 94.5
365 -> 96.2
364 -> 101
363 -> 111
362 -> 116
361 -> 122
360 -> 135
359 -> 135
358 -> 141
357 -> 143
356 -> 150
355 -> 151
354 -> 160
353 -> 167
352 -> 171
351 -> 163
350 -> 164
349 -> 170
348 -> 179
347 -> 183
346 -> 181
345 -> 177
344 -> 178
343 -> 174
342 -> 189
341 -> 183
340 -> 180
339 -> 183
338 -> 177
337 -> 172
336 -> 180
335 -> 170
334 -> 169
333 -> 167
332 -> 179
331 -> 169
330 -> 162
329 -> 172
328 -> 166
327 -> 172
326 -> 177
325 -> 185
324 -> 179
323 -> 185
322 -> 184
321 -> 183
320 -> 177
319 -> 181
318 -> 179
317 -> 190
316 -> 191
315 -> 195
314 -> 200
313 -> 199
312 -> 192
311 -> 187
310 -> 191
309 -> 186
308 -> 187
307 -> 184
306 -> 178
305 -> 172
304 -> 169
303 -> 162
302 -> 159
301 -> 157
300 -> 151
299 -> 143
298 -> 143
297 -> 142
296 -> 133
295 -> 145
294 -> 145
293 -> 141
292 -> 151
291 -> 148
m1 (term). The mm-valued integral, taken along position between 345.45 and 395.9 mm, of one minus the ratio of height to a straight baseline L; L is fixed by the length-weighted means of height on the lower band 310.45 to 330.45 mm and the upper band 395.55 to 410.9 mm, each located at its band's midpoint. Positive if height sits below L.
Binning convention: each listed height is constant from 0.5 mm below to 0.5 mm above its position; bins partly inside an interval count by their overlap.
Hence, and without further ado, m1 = 9.9 mm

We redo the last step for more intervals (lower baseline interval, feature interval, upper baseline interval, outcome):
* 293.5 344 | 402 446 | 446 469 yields 3.8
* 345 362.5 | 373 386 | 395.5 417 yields 3.5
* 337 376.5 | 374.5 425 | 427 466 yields 2.5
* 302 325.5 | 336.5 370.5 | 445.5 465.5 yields 4.9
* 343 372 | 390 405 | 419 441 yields 0.5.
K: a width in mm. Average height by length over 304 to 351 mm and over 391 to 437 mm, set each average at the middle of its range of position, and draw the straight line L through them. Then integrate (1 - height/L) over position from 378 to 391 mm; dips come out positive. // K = 2.3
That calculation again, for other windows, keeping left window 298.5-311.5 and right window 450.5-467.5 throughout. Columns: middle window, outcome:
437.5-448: 0.7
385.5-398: 2.0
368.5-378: 4.7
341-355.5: -1.1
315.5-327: -1.1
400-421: 1.7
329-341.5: -0.8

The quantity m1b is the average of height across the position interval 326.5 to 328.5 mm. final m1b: 169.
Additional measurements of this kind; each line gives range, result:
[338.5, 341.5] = 182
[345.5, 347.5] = 182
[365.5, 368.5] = 84.3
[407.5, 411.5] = 142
